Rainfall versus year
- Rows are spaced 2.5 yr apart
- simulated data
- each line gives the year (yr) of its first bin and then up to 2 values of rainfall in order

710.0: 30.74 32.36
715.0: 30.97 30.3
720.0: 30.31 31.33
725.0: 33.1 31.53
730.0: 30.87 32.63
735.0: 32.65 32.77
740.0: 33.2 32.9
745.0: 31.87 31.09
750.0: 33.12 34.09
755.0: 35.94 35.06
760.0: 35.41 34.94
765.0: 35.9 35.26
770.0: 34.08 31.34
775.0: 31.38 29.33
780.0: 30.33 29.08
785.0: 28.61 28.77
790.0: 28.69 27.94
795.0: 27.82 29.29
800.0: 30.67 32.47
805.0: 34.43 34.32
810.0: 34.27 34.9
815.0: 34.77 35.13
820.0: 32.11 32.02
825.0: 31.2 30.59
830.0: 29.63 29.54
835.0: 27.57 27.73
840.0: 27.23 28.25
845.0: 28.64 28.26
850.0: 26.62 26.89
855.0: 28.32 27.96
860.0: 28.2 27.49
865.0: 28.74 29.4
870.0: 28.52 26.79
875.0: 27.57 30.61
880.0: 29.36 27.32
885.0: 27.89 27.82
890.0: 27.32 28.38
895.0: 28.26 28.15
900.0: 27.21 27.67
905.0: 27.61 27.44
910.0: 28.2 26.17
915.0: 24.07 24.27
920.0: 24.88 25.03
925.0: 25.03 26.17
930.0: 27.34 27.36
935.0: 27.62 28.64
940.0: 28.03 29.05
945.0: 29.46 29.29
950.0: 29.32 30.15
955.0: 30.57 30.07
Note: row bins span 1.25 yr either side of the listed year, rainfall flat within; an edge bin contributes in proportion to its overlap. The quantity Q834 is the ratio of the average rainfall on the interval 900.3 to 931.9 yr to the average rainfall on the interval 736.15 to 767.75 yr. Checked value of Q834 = 0.77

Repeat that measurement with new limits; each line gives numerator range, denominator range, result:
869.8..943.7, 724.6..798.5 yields 0.85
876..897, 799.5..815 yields 0.84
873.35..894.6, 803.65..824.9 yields 0.84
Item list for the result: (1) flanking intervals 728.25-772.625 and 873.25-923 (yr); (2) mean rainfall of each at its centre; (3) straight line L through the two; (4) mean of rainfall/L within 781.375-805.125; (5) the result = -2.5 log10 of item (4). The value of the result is 0.08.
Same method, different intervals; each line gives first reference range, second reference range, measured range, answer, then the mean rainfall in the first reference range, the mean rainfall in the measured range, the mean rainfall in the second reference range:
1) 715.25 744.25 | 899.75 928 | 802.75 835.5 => -0.118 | 31.9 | 32.5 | 26.1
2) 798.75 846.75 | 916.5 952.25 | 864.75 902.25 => 0.036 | 31.3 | 28.2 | 27.4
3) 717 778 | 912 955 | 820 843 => 0.032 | 32.9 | 29.5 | 27.3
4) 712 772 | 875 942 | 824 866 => 0.040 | 33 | 28.4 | 27.3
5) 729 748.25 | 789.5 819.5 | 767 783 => 0.025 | 32.3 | 31.5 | 32.1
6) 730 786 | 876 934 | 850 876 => 0.030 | 32.7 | 27.9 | 27.1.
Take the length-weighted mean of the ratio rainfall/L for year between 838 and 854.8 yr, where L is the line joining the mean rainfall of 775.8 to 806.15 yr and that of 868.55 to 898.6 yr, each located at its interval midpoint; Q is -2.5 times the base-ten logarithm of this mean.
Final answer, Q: 0.04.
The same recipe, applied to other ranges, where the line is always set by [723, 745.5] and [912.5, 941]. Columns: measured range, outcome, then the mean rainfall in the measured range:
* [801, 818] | -0.15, 34.2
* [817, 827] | -0.10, 32.3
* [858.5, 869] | -0.01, 28.4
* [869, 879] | -0.02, 28.4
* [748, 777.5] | -0.08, 33.9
